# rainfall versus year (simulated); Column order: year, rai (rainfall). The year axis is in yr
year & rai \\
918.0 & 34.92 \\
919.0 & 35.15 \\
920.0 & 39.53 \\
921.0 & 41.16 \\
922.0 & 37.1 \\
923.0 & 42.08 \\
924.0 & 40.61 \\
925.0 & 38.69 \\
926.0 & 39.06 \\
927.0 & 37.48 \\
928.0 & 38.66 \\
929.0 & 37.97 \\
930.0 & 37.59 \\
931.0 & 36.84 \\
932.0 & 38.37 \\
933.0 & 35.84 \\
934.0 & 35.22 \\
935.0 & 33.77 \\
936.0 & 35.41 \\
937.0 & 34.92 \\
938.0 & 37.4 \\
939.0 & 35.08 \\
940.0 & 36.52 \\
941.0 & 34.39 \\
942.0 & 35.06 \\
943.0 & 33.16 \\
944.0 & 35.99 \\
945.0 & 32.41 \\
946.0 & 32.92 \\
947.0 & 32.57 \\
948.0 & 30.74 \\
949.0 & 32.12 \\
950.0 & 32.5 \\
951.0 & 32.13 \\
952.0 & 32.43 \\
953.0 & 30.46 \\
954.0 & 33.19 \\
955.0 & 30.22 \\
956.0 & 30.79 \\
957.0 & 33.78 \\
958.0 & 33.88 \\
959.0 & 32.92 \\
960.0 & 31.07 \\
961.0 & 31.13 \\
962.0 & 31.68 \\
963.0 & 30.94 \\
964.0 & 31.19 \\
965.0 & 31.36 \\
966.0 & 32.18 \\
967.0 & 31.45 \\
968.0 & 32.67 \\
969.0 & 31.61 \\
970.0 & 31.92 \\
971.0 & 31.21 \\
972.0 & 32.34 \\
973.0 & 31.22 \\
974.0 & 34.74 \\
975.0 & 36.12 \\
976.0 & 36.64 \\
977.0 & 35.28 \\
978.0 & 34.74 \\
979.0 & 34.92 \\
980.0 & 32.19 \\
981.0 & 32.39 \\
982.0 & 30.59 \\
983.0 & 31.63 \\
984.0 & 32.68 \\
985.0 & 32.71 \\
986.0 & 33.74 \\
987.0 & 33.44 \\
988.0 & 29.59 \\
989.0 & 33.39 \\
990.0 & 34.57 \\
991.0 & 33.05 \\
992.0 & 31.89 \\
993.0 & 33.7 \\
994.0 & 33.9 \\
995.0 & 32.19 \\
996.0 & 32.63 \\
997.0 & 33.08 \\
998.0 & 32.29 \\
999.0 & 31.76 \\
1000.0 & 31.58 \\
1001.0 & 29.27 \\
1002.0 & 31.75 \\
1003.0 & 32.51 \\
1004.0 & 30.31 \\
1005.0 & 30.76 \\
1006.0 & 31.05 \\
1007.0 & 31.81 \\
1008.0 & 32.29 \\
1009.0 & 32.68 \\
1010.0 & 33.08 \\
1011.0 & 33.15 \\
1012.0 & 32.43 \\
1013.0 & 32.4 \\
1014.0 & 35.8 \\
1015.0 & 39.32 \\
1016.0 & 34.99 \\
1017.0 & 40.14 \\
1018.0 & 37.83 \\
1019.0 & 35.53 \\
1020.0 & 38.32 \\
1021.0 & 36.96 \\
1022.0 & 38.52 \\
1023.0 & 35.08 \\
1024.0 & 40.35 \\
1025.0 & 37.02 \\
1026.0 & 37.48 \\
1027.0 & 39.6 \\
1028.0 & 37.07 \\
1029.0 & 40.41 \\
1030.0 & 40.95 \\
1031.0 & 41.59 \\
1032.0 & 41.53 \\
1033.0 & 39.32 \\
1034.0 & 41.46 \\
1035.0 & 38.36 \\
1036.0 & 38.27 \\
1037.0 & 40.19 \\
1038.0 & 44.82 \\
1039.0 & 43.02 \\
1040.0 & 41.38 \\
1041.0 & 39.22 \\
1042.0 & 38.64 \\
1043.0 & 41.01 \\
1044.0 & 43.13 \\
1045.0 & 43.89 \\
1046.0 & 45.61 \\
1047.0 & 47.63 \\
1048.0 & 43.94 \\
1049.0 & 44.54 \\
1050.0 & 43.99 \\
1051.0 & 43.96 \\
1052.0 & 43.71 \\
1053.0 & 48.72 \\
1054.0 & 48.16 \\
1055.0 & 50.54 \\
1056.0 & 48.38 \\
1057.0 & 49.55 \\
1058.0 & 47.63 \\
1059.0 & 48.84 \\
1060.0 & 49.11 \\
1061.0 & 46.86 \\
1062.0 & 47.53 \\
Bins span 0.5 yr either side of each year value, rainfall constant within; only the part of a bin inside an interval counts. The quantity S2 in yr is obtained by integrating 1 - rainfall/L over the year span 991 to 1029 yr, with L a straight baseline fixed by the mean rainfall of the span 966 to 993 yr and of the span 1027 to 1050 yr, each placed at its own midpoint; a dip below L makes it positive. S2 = 3.1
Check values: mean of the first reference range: 33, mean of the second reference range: 41.6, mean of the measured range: 34.4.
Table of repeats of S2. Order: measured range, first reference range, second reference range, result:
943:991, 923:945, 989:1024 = 3.74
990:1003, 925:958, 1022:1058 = 2.19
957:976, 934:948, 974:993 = 0.81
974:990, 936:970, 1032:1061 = 1.27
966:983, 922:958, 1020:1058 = 2.02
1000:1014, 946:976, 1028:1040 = 2.11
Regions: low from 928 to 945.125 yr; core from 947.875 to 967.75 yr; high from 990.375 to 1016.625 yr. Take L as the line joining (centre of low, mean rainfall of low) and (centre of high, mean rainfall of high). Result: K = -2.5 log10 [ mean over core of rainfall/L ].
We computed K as 0.10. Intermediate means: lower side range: 35.8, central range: 31.8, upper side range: 32.7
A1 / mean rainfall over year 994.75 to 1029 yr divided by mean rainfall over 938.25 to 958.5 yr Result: 1.04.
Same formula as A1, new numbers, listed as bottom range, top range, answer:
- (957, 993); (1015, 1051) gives 1.24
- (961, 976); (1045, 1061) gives 1.45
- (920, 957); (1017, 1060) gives 1.19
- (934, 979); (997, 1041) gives 1.10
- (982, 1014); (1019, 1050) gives 1.26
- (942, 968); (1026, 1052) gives 1.30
